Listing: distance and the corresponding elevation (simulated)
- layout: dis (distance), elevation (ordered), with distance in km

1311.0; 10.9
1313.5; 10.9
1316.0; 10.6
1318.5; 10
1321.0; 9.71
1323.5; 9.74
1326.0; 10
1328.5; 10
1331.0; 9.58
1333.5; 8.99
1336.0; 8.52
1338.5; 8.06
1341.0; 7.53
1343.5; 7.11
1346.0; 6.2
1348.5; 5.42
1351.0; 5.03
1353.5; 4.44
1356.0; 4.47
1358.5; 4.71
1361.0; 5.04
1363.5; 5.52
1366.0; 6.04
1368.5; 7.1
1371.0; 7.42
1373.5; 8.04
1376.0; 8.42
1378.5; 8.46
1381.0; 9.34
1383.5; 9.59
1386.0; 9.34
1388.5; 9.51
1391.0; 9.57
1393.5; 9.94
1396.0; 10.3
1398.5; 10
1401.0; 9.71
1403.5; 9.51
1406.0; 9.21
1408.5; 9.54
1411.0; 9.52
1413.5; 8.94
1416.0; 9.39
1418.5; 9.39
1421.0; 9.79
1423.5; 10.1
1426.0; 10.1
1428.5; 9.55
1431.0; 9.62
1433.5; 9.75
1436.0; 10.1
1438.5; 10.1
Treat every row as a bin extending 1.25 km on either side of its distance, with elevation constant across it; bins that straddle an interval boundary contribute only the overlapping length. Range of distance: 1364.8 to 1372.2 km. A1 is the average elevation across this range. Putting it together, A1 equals 6.85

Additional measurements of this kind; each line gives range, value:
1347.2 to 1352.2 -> 5.24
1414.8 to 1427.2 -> 9.75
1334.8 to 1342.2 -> 8.04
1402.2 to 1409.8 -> 9.42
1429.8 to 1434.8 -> 9.69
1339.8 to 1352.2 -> 6.26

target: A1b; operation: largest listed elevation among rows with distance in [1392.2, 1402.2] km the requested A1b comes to 10.3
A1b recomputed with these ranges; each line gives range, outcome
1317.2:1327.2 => 10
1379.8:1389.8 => 9.59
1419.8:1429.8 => 10.1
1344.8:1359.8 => 6.2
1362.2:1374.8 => 8.04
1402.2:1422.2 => 9.79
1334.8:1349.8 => 8.52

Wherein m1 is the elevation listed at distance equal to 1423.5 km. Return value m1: 10.1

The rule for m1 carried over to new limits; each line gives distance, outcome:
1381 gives 9.34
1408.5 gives 9.54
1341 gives 7.53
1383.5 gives 9.59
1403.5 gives 9.51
